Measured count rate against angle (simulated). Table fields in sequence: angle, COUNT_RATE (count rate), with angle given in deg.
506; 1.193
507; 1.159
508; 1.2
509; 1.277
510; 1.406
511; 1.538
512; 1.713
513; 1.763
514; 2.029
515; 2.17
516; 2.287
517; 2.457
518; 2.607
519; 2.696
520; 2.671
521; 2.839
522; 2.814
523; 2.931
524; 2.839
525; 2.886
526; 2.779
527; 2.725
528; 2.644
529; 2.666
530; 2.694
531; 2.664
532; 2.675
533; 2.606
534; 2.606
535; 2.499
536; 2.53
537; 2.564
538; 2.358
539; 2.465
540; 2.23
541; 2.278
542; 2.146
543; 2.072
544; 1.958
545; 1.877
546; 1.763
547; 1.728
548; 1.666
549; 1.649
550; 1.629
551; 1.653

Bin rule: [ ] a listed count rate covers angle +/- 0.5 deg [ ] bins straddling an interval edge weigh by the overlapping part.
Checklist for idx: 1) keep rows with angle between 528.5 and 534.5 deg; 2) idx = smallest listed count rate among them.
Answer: 2.606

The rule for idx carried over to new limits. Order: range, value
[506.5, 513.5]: 1.159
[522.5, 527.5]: 2.725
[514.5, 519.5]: 2.17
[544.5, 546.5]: 1.763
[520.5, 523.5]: 2.814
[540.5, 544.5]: 1.958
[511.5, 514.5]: 1.713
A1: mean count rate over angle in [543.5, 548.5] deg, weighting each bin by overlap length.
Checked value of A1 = 1.8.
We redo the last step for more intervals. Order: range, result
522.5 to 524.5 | 2.88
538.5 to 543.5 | 2.24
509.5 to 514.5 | 1.69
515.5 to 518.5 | 2.45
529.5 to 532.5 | 2.68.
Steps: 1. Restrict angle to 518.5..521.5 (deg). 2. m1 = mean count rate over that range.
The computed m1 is 2.74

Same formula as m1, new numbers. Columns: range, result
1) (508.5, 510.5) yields 1.34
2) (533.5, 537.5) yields 2.55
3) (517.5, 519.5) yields 2.65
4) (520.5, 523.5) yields 2.86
